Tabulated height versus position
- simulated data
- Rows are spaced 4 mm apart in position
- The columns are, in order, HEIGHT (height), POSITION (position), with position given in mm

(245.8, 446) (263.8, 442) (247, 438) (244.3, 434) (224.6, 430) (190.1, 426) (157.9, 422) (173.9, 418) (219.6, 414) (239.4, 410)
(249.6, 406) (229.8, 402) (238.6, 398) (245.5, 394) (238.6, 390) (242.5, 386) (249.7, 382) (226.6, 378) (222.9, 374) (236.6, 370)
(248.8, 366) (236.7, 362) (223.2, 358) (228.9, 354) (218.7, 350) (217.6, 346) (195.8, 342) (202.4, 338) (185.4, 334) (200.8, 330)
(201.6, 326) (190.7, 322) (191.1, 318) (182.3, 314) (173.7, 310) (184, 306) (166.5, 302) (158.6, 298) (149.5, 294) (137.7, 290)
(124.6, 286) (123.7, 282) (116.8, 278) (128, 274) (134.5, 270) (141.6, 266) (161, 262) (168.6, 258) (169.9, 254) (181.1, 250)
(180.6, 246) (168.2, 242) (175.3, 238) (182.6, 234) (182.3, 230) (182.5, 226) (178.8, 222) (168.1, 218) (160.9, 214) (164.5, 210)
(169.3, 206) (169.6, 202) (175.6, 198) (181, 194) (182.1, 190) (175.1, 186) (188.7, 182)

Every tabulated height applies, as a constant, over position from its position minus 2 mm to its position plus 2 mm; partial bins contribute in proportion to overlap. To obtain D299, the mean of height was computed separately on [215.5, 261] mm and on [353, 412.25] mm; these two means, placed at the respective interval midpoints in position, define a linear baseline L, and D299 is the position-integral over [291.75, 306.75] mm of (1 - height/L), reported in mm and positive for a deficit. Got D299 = 2.9 mm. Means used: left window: 176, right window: 237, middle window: 163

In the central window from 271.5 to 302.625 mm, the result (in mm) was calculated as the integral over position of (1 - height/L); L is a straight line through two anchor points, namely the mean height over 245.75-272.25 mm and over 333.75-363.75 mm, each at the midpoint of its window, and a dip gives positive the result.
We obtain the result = 7.2 mm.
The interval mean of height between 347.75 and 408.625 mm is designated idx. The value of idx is 236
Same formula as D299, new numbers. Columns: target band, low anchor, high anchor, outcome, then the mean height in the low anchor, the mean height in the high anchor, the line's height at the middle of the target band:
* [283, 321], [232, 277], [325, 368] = 5.41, 162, 215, 189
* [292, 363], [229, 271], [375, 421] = 2.51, 168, 230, 201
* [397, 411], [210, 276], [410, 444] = -1.94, 166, 217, 210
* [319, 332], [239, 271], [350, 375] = 0.72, 164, 232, 209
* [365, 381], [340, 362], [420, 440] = -1.24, 219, 213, 217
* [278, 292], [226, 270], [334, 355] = 4.40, 170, 209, 185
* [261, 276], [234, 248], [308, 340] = 3.39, 176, 191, 181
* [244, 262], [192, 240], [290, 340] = 0.31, 174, 180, 177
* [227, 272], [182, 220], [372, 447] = 4.19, 173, 229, 186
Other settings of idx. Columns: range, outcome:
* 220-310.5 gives 159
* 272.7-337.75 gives 165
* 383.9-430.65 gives 221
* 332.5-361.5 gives 212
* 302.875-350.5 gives 194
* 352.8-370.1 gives 235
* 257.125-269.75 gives 153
